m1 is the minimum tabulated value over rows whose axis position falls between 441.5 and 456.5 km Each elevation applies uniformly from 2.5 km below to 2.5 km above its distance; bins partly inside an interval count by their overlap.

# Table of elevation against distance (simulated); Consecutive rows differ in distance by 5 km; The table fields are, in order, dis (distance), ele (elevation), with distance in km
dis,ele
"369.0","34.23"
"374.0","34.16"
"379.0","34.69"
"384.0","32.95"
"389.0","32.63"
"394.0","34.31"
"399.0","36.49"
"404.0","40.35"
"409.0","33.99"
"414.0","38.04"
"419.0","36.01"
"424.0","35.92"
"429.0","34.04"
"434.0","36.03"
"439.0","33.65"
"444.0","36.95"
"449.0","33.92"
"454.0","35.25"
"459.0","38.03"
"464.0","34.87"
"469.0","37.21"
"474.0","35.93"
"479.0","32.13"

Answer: 33.92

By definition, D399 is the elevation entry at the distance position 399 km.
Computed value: 36.49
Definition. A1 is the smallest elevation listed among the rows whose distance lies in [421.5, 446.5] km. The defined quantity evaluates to 33.65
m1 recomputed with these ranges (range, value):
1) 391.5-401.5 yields 34.31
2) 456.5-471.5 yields 34.87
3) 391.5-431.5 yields 33.99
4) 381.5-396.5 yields 32.63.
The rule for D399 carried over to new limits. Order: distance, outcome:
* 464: 34.87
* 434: 36.03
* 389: 32.63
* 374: 34.16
